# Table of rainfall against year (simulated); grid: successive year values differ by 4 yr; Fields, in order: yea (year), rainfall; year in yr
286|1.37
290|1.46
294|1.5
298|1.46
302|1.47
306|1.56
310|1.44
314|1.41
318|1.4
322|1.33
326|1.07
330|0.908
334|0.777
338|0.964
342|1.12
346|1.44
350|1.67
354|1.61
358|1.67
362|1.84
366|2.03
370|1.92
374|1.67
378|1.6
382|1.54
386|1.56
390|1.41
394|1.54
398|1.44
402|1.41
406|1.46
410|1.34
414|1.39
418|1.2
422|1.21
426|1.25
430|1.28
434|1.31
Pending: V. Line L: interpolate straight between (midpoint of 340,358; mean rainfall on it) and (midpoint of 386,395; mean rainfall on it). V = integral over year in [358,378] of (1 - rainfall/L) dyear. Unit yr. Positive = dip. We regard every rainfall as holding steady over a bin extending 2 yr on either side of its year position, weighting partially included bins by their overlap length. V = -4.5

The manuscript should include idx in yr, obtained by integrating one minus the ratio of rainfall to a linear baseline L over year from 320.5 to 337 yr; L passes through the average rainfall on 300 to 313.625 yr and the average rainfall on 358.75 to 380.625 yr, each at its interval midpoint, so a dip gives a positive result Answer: 6.01 yr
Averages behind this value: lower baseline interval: 1.48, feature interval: 1.01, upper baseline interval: 1.8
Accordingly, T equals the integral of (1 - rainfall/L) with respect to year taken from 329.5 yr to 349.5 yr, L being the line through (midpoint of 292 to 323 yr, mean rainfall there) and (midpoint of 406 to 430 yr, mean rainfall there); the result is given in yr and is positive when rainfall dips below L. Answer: 4.3 yr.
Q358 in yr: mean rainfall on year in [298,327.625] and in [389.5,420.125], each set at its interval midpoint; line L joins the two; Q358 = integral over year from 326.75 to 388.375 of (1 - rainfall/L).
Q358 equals -3.72 yr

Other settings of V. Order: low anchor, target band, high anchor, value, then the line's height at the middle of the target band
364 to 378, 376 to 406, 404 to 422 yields 1.77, 1.6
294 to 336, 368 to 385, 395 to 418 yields -3.92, 1.36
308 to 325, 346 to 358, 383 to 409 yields -1.65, 1.42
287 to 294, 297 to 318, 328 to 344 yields -3.31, 1.27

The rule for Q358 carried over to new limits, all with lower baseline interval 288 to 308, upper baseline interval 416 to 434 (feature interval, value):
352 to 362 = -2.2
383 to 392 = -1.2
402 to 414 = -1.2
